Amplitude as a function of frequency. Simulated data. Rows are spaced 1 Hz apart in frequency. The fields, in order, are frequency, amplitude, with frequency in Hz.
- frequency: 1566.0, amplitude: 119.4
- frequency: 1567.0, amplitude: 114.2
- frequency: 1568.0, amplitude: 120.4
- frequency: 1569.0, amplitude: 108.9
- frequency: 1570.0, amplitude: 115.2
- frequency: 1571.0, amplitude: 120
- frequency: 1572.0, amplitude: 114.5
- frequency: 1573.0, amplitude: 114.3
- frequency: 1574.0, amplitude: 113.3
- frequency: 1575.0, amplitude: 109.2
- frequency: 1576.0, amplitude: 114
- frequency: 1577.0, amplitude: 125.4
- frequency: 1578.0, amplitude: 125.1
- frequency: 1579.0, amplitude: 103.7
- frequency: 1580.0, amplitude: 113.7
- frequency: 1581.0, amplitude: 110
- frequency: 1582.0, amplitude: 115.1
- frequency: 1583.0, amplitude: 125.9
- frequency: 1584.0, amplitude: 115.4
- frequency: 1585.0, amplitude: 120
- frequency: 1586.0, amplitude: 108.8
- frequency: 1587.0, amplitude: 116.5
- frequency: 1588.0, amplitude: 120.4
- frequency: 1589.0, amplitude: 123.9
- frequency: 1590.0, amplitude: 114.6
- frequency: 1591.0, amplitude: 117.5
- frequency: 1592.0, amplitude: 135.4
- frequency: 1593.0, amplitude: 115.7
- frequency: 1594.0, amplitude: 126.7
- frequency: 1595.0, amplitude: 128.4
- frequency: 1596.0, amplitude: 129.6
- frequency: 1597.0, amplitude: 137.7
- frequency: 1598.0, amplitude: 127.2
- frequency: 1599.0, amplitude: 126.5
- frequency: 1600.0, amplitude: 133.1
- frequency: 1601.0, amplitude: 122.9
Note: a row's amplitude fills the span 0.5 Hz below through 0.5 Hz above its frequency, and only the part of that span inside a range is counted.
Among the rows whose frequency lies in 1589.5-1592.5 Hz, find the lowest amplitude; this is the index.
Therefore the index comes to 114.6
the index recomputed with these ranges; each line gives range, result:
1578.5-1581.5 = 103.7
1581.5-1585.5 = 115.1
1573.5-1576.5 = 109.2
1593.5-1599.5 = 126.5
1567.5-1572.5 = 108.9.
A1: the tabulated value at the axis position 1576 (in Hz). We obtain 114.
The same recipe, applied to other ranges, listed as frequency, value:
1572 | 114.5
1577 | 125.4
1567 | 114.2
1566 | 119.4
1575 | 109.2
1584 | 115.4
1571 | 120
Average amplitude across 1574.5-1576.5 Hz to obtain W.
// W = 112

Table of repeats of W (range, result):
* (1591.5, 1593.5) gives 126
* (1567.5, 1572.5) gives 116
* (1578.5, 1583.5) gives 114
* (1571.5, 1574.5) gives 114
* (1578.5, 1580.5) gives 109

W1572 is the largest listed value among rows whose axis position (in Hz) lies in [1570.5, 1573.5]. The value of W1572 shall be 120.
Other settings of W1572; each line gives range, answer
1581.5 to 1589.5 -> 125.9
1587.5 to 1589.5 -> 123.9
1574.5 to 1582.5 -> 125.4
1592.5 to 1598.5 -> 137.7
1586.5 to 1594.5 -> 135.4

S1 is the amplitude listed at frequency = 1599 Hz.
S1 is 126.5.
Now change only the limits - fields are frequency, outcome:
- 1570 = 115.2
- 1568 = 120.4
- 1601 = 122.9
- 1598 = 127.2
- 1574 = 113.3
